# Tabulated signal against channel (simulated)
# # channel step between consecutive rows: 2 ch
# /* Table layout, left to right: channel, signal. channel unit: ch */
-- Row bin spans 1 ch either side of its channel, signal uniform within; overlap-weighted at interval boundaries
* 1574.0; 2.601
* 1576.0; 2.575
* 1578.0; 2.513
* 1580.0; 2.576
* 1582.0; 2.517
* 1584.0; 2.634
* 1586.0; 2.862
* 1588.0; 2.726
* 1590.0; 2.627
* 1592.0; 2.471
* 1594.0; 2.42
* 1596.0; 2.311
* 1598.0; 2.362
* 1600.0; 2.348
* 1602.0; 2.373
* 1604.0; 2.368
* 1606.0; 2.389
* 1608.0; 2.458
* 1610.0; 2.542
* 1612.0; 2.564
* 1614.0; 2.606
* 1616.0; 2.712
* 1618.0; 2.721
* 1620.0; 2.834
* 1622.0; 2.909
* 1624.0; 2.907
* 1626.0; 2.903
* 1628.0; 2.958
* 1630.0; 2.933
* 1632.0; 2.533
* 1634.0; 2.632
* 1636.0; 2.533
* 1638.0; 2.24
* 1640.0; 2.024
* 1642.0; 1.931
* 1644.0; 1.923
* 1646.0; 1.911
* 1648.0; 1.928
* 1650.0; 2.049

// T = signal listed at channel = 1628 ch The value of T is 2.958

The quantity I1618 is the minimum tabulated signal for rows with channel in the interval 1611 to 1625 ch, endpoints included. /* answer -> 2.564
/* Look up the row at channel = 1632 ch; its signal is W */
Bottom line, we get 2.533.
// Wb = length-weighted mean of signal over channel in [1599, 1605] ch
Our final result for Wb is 2.36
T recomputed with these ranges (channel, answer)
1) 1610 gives 2.542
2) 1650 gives 2.049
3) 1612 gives 2.564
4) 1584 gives 2.634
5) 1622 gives 2.909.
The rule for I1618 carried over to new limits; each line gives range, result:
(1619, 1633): 2.533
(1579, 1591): 2.517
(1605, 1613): 2.389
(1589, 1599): 2.311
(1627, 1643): 1.931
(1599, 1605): 2.348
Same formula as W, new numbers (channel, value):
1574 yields 2.601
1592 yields 2.471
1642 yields 1.931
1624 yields 2.907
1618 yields 2.721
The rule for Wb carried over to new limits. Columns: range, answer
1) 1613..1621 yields 2.72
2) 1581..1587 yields 2.67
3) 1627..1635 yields 2.76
